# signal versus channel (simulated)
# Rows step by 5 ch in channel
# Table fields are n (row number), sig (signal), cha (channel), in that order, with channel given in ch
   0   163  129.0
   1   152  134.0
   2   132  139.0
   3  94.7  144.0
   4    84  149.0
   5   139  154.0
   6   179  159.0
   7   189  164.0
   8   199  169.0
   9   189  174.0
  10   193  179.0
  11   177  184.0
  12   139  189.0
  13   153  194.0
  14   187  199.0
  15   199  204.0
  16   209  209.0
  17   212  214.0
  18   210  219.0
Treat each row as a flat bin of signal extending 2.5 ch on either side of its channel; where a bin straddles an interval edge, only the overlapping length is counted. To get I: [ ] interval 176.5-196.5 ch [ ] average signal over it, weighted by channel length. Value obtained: 166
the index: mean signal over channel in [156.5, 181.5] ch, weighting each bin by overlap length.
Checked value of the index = 190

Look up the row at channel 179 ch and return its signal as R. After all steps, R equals 193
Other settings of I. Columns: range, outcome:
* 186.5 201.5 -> 160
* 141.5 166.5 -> 137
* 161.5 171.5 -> 194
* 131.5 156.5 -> 120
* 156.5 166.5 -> 184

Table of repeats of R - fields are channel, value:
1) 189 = 139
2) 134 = 152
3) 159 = 179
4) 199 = 187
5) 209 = 209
